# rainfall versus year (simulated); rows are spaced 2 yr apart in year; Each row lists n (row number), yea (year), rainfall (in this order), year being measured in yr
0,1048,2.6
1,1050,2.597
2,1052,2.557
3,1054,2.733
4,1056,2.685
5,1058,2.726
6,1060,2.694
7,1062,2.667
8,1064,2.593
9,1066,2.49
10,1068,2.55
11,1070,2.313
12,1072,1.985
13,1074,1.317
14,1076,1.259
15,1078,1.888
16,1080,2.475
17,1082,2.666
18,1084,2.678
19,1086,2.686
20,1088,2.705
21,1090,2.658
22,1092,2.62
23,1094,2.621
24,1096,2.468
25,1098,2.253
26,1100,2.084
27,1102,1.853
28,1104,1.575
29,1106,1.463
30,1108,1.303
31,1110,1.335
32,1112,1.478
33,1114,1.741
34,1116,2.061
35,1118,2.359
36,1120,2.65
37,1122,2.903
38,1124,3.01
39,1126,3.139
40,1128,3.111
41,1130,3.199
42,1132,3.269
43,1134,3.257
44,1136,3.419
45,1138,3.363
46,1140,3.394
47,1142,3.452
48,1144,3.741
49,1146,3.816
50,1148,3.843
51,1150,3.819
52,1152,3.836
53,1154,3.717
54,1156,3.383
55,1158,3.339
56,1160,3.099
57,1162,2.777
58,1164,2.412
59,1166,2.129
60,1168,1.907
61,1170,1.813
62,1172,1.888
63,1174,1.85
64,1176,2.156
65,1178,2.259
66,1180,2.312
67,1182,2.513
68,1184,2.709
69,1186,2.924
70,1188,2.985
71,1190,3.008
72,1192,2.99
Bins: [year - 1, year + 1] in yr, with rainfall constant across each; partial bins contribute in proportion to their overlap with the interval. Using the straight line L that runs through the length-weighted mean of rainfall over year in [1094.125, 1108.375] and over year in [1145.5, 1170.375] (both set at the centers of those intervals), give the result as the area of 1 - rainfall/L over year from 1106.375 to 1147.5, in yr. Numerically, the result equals -4.9 yr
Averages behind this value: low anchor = 1.93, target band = 2.79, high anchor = 3.08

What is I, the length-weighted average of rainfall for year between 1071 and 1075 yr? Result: 1.65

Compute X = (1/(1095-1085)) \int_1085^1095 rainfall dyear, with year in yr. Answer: 2.66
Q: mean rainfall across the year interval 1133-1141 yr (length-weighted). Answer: 3.36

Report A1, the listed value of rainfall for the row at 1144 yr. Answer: 3.741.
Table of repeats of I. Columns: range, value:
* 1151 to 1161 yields 3.47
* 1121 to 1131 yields 3.07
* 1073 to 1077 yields 1.29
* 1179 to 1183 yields 2.41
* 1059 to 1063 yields 2.68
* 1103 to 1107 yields 1.52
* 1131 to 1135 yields 3.26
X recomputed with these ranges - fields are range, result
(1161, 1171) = 2.21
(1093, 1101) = 2.36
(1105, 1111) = 1.37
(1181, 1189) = 2.78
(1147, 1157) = 3.72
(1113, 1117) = 1.9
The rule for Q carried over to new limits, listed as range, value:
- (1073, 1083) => 1.92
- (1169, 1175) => 1.85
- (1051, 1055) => 2.65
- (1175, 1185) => 2.39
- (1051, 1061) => 2.68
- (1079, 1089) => 2.64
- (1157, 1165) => 2.91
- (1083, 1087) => 2.68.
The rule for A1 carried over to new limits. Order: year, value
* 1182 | 2.513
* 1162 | 2.777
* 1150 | 3.819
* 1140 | 3.394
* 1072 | 1.985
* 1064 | 2.593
